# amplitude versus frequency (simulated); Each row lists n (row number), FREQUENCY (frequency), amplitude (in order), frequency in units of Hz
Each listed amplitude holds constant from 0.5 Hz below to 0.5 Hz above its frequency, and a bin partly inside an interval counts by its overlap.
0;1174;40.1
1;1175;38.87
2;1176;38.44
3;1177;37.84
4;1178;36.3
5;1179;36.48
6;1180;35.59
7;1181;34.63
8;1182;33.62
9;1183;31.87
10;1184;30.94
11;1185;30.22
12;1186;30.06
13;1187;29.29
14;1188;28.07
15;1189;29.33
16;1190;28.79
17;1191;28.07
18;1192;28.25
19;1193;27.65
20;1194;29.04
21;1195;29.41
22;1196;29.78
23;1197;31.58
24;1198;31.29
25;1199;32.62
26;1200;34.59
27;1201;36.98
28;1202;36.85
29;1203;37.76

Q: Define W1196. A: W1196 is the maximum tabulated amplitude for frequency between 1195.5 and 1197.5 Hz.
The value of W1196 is 31.58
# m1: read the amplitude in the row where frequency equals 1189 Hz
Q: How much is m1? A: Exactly 29.33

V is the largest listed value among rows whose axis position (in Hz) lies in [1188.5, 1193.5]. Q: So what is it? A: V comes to 29.33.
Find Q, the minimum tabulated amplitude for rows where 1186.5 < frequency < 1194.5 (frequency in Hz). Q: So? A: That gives 27.65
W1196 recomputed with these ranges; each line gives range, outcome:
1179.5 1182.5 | 35.59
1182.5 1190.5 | 31.87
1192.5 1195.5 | 29.41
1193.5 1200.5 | 34.59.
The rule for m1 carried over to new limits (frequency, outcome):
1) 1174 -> 40.1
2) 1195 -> 29.41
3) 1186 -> 30.06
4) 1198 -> 31.29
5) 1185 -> 30.22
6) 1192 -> 28.25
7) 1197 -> 31.58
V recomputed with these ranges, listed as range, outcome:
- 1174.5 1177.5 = 38.87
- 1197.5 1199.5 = 32.62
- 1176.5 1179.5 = 37.84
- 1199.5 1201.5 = 36.98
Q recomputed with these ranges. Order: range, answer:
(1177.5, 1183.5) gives 31.87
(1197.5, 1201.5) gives 31.29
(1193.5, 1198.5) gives 29.04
